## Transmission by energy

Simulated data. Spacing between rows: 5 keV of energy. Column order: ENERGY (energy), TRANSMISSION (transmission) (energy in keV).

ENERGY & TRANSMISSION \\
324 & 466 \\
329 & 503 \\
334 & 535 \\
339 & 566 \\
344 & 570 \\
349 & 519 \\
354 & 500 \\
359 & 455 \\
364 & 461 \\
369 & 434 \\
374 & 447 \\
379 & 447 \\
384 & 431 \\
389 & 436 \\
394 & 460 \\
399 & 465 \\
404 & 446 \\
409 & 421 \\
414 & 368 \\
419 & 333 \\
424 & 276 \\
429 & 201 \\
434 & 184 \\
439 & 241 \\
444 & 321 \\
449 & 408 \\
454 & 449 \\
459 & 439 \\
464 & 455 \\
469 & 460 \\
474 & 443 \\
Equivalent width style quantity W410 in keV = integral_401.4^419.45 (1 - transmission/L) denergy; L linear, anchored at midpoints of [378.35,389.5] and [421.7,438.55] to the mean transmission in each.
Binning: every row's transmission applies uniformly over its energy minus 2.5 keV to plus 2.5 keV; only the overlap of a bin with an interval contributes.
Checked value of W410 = -4.9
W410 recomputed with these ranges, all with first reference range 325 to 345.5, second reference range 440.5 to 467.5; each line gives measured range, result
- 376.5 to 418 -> 3.5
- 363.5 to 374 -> 1.2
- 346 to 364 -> 0.9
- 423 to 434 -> 5.4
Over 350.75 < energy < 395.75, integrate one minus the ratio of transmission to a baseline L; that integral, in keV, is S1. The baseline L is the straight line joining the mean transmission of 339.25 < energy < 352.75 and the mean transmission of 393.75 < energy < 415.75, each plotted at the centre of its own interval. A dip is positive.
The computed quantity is 3.5 keV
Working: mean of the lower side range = 544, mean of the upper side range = 431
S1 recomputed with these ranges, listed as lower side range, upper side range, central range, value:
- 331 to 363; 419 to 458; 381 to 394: -0.45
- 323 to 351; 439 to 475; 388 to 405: 0.63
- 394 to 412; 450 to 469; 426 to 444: 8.86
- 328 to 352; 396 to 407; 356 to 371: 1.63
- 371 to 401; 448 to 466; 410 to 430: 5.98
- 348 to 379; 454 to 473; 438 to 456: 3.62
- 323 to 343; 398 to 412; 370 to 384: 0.88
